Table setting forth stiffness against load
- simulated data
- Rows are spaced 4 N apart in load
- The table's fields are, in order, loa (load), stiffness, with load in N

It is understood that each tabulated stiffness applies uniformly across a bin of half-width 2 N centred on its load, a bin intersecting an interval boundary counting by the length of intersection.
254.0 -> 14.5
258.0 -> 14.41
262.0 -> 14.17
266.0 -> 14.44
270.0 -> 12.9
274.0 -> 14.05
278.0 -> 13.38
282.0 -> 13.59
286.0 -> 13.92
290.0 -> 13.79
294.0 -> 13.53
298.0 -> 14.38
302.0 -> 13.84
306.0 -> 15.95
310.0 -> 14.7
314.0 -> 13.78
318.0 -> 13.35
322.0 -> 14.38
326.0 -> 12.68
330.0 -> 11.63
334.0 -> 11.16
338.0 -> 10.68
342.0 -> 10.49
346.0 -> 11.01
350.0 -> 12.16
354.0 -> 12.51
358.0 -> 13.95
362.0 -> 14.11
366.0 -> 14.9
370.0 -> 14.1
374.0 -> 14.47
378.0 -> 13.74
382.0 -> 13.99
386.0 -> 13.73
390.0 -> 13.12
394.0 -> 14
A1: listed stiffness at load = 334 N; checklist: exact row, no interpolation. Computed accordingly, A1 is 11.16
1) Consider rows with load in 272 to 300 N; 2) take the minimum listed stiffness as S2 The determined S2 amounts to 13.38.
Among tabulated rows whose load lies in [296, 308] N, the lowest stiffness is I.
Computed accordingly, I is 13.84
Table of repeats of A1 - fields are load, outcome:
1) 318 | 13.35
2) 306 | 15.95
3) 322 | 14.38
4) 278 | 13.38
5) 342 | 10.49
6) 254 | 14.5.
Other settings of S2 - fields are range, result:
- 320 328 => 12.68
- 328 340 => 10.68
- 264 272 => 12.9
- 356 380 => 13.74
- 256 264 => 14.17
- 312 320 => 13.35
